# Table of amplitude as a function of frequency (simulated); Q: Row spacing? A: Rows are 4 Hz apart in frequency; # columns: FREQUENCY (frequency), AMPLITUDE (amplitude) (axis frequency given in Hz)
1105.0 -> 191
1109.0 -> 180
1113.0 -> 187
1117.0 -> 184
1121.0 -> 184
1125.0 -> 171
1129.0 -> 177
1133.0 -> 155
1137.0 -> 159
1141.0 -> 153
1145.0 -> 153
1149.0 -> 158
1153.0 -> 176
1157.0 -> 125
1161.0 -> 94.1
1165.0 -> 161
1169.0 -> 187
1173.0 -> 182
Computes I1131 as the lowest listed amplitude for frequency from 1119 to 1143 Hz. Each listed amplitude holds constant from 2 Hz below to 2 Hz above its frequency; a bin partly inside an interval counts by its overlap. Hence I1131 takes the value 153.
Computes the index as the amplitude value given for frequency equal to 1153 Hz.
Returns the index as 176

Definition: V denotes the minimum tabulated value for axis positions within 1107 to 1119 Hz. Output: 180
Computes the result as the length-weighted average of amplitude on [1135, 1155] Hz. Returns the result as 160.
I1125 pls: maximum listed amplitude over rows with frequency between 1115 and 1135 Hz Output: 184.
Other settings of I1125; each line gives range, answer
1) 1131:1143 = 159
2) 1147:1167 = 176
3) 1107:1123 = 187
